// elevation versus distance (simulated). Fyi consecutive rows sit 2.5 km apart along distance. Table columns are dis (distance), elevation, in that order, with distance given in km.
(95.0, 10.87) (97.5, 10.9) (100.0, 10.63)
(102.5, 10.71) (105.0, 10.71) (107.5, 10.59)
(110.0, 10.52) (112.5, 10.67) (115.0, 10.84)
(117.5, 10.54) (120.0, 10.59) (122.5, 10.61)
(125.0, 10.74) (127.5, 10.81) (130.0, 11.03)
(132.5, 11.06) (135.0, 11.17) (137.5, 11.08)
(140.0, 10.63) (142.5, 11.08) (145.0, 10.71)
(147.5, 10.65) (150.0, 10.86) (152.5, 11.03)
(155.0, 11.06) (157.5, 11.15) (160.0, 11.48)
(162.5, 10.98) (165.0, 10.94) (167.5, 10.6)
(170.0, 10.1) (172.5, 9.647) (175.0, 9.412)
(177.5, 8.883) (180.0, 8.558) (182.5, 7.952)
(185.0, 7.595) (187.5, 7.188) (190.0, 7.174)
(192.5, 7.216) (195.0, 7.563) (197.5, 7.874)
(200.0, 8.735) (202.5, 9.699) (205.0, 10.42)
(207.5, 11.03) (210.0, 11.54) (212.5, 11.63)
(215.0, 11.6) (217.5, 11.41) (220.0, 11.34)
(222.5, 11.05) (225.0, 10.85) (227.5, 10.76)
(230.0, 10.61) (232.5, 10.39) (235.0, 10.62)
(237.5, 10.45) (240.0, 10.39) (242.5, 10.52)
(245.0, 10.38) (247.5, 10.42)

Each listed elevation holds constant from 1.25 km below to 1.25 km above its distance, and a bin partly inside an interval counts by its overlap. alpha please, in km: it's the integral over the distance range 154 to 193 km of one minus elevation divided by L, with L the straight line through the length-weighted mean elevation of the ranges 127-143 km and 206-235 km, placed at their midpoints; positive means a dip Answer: 5.75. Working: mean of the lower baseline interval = 11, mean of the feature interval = 9.4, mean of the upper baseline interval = 11.1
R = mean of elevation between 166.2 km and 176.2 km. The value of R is 9.95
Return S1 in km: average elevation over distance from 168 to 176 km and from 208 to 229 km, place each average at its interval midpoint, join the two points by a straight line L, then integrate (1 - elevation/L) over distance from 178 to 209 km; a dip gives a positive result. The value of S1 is 6.0 km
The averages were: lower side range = 9.81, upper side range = 11.3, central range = 8.45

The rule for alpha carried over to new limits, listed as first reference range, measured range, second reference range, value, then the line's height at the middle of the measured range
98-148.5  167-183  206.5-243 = 2.3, 10.9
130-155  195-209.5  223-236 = 1.7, 10.8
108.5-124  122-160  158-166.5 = -0.2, 10.9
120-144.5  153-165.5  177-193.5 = -2.5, 9.29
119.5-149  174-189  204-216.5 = 3.9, 11.1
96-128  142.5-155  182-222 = -0.9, 10.2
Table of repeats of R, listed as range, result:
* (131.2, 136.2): 11.1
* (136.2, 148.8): 10.8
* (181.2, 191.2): 7.48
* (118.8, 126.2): 10.6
